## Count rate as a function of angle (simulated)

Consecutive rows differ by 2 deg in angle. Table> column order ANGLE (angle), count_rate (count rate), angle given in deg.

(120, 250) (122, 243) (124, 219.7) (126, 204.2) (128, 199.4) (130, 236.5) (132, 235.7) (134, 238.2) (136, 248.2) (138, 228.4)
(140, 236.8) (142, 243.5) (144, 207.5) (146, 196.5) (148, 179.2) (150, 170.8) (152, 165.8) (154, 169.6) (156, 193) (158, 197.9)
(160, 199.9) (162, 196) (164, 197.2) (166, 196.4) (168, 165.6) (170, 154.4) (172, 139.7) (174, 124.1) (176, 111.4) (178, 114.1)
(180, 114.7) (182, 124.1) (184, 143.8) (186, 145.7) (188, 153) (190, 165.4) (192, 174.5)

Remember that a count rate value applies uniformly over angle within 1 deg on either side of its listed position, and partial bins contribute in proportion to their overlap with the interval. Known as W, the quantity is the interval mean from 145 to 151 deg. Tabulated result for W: 182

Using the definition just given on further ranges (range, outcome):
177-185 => 124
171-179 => 122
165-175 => 156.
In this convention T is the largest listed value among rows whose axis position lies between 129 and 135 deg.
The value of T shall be 238.2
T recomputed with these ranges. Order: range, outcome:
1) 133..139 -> 248.2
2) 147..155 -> 179.2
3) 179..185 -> 143.8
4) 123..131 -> 236.5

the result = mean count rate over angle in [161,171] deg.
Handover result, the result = 182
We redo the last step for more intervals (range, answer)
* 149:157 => 175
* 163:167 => 197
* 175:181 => 113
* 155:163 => 197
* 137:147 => 223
